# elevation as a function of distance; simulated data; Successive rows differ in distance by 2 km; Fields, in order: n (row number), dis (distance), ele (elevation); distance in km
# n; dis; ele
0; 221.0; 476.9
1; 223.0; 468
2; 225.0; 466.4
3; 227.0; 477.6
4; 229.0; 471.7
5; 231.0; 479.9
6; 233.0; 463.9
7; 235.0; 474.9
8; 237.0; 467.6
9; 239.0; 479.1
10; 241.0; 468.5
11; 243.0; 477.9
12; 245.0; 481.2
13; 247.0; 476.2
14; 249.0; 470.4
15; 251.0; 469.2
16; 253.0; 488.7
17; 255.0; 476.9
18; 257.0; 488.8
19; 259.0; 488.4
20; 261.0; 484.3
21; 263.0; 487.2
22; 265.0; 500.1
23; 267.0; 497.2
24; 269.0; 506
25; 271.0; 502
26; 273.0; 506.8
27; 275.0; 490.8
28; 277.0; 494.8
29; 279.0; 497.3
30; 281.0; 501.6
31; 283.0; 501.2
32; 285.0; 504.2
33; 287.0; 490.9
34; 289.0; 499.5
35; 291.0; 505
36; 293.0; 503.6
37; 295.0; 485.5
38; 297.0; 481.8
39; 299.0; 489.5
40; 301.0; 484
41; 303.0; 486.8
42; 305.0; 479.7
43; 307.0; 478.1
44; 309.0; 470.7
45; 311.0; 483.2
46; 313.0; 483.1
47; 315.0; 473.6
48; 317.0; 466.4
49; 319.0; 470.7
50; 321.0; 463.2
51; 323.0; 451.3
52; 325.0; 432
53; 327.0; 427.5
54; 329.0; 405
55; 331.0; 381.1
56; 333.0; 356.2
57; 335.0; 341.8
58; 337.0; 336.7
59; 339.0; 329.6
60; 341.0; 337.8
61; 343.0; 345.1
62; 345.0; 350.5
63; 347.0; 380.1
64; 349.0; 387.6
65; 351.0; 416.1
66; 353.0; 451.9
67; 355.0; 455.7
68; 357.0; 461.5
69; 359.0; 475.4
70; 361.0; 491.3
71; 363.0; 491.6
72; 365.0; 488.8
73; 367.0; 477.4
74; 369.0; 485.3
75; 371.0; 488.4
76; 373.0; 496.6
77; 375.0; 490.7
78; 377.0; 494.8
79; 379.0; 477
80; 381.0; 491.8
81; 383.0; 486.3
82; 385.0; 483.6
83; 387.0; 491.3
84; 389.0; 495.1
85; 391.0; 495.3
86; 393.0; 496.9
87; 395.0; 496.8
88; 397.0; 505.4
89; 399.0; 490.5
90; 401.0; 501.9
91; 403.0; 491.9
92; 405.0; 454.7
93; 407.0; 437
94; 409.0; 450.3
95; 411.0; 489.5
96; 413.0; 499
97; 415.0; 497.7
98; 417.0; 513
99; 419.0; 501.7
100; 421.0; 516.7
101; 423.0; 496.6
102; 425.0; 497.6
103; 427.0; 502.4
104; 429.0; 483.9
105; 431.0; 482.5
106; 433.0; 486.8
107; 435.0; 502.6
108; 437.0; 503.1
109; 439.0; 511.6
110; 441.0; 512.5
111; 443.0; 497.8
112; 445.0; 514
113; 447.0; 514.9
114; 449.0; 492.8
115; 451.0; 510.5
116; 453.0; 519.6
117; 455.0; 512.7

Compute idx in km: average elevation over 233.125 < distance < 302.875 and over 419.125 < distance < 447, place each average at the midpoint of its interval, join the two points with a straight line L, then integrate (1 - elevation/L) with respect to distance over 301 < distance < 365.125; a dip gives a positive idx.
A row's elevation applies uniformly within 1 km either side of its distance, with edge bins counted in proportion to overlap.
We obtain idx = 8.3 km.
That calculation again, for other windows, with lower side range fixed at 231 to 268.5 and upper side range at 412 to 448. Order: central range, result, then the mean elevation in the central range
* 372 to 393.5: 0.2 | 491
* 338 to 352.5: 3.7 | 367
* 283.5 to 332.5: 1.7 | 470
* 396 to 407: 0.3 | 484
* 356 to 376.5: 0.4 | 485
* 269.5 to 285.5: -0.5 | 500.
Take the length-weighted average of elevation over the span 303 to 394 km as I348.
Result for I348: 447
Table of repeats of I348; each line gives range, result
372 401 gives 493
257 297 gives 497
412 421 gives 504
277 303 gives 495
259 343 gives 462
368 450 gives 493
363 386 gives 488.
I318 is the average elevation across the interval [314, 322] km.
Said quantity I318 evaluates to 468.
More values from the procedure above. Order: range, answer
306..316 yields 478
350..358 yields 446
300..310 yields 480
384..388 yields 487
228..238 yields 472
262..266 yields 494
